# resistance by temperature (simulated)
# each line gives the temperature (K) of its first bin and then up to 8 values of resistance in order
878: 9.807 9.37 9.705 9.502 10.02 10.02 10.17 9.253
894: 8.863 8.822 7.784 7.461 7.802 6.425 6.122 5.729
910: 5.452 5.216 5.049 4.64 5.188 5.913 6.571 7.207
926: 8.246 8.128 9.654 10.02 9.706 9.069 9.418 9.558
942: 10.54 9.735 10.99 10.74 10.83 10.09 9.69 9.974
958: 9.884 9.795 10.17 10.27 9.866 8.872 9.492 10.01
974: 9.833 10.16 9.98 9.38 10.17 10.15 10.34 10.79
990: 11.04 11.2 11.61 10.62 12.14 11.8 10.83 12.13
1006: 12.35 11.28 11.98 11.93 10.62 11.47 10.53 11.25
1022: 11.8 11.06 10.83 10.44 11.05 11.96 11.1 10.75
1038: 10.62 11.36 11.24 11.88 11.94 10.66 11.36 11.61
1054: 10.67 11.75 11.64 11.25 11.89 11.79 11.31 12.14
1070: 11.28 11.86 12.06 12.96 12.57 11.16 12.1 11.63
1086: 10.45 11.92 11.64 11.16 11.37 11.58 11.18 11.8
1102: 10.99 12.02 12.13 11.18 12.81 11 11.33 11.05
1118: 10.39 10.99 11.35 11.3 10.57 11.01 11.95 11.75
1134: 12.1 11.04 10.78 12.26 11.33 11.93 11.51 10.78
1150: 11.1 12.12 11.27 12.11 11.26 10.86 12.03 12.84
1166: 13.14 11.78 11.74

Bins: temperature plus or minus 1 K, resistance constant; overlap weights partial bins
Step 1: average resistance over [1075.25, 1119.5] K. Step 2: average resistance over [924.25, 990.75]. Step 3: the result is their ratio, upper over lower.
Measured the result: 1.17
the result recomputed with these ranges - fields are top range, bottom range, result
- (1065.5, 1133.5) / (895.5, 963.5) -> 1.39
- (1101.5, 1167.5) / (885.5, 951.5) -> 1.41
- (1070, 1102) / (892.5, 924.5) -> 1.78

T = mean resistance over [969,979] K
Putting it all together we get 9.9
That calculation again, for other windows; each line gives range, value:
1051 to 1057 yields 11.3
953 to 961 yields 9.84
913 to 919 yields 4.96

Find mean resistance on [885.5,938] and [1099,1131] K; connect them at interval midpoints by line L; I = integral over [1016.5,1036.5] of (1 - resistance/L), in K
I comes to -2.8 K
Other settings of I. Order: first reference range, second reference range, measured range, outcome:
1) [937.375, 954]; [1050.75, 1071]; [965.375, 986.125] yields 1.5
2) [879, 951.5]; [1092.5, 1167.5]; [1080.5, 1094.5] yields -0.7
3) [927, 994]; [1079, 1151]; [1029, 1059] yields -1.5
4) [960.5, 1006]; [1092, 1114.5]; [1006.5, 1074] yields -2.1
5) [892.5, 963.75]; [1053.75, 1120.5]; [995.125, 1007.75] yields -2.3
